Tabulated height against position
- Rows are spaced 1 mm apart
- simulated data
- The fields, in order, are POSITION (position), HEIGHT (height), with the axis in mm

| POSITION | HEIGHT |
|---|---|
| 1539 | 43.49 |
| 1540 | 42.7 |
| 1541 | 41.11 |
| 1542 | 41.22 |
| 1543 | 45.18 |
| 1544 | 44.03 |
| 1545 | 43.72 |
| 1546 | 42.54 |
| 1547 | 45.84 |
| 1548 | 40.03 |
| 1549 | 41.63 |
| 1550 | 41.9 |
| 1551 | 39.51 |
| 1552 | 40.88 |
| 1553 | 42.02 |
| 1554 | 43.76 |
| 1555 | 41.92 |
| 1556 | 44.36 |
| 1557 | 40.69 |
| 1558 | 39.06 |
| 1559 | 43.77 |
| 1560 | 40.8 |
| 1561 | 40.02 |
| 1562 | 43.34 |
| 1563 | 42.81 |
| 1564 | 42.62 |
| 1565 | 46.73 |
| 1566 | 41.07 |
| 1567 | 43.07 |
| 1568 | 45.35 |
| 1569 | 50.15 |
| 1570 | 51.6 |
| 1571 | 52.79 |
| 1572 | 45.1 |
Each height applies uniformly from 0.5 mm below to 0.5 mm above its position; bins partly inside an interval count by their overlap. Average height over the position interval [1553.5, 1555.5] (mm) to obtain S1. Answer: 42.8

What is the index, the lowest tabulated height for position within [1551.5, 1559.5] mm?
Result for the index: 39.06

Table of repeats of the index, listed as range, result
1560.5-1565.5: 40.02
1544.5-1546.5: 42.54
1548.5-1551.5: 39.51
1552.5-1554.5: 42.02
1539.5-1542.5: 41.11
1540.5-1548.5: 40.03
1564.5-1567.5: 41.07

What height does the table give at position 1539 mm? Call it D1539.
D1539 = 43.49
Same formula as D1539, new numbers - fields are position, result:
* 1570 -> 51.6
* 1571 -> 52.79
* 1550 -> 41.9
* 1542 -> 41.22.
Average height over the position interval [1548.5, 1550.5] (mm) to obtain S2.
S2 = 41.8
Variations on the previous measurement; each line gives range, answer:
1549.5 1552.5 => 40.8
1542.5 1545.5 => 44.3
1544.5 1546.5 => 43.1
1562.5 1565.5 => 44.1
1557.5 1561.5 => 40.9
